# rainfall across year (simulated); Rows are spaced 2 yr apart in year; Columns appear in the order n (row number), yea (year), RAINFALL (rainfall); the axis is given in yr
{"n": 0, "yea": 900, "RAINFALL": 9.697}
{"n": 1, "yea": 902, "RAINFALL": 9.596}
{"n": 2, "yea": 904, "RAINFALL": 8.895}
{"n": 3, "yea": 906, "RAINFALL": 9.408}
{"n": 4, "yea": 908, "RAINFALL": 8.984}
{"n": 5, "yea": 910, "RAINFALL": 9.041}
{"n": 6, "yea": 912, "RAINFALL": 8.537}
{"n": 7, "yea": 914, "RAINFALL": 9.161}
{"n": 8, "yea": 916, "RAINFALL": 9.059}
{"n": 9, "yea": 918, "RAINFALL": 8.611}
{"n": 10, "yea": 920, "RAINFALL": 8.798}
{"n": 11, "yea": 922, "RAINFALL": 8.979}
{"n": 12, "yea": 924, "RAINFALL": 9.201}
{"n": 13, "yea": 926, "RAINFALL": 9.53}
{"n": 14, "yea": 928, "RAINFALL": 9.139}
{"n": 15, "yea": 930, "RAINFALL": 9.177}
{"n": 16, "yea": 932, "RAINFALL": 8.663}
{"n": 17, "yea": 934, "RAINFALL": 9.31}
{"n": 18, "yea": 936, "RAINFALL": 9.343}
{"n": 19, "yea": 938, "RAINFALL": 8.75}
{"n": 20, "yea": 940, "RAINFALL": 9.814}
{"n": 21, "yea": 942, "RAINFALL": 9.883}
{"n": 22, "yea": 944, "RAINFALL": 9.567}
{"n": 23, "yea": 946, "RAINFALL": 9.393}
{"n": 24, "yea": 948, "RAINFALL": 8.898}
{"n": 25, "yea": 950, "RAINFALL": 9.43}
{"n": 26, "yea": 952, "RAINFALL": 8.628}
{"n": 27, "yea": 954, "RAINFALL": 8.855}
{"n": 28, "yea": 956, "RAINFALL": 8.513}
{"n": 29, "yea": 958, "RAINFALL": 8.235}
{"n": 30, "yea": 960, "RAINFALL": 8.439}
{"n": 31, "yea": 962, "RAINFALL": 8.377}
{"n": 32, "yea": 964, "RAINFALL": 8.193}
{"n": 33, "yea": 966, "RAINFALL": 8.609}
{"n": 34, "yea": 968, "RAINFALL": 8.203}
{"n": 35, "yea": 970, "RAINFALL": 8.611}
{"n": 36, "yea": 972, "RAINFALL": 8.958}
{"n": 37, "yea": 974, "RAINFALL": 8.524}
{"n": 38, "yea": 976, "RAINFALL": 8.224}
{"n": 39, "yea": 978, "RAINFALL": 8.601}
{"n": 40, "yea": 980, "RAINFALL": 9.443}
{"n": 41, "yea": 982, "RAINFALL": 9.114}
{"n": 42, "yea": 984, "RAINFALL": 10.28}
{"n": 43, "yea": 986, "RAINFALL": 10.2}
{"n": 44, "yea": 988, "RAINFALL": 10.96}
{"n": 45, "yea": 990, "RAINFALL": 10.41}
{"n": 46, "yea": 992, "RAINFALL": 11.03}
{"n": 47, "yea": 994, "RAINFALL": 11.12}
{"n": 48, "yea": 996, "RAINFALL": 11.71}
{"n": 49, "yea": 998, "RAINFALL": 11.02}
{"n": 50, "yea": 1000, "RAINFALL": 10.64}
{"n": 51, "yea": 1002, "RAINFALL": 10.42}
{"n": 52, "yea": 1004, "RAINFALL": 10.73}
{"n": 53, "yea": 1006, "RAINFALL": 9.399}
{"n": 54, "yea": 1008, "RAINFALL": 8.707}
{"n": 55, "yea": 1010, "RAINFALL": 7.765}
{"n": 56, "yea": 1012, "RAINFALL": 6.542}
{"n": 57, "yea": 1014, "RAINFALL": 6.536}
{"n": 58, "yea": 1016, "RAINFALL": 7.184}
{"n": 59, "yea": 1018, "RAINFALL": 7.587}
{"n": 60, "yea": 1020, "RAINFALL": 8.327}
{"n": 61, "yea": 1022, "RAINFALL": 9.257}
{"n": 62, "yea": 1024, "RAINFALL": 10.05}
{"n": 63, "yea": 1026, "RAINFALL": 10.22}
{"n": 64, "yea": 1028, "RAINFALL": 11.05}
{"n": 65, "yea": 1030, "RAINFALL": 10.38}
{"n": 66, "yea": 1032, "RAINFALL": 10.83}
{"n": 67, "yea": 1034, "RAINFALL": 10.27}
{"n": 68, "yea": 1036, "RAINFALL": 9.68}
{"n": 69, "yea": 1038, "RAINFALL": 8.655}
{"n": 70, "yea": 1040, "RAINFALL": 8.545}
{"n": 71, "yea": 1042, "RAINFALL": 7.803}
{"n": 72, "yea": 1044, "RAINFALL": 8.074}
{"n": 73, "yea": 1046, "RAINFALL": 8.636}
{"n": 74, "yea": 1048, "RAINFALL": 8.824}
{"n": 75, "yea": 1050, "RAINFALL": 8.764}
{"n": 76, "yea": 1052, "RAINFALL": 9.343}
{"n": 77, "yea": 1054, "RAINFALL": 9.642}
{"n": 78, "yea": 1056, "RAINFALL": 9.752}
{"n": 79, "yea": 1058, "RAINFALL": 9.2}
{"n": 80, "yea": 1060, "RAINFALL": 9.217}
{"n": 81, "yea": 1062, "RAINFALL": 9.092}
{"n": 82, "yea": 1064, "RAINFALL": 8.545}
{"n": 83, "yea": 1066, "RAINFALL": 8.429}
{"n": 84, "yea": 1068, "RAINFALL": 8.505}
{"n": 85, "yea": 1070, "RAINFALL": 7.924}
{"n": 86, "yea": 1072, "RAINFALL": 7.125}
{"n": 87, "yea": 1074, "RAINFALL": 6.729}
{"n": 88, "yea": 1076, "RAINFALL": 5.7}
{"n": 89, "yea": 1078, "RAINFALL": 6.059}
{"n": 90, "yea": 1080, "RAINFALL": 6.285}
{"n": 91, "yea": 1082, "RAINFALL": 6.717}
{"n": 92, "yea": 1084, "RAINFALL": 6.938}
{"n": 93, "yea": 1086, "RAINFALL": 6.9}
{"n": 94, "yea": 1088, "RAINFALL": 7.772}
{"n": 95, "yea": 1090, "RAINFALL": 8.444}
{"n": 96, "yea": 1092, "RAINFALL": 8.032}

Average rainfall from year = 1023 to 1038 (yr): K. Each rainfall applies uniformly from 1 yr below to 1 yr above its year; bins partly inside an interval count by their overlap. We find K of 10.2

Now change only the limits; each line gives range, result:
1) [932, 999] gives 9.34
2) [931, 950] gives 9.3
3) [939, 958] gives 9.17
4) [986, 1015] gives 9.8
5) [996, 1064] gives 9.18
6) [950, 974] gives 8.55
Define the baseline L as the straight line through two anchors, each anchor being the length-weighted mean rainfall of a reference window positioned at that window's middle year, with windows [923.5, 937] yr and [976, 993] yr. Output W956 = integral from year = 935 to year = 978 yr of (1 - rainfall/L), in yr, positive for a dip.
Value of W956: 3.2 yr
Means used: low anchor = 9.19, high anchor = 9.9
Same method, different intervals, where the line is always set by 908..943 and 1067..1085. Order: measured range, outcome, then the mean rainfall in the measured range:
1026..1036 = -3.9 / 10.5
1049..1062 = -3.8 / 9.3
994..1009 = -4.6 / 10.4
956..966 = 0.3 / 8.36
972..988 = -1.9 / 9.29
